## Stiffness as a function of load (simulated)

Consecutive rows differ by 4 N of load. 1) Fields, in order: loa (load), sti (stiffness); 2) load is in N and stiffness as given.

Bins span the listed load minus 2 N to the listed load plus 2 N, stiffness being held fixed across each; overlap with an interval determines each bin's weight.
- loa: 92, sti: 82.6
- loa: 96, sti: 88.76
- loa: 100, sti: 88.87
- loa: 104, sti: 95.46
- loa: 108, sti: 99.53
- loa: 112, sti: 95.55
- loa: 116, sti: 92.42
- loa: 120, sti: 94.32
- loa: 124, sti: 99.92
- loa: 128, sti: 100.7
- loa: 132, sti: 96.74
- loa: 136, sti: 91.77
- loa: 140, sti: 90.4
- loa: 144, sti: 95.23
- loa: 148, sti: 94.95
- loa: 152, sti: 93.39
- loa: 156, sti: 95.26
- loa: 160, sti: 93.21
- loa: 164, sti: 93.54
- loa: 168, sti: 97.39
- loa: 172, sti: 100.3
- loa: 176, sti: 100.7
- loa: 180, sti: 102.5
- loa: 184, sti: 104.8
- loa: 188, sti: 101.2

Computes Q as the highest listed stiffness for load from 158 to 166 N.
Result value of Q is 93.54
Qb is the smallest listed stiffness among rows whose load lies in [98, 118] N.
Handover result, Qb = 88.87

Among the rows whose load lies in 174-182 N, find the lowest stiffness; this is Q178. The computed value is 100.7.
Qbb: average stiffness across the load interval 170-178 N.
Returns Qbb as 100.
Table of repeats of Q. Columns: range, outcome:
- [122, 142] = 100.7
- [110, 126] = 99.92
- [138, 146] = 95.23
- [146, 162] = 95.26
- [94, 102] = 88.87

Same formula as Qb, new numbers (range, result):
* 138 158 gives 90.4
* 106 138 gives 91.77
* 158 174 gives 93.21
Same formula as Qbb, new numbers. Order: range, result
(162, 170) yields 95.5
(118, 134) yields 97.9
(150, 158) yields 94.3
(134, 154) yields 93.1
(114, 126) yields 95.6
